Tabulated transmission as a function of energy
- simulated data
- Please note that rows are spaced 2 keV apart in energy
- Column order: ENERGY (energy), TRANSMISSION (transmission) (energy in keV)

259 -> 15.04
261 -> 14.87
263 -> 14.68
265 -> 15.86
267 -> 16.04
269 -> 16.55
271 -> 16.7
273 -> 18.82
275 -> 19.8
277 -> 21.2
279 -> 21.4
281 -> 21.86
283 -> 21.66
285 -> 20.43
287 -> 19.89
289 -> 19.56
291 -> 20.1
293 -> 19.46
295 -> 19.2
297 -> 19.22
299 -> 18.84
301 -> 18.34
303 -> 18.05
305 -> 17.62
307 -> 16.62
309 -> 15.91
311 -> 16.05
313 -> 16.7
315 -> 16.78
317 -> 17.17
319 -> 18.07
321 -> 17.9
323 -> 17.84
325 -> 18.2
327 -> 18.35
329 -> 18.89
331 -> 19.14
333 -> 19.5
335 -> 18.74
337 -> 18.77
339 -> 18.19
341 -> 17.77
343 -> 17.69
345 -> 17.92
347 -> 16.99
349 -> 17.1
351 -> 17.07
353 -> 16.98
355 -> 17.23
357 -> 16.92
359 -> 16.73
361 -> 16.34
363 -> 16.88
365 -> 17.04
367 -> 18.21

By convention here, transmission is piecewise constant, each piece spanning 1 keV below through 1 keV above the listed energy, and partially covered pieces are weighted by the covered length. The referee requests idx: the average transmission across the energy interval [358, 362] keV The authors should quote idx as 16.5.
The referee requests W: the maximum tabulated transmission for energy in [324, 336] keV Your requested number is 19.5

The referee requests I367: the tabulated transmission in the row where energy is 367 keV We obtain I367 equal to 18.21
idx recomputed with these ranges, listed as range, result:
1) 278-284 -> 21.6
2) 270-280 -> 19.6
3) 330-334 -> 19.3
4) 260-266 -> 15.1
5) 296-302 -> 18.8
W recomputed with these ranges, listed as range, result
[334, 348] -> 18.77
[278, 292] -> 21.86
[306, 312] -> 16.62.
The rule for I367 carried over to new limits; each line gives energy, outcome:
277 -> 21.2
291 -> 20.1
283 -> 21.66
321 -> 17.9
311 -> 16.05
